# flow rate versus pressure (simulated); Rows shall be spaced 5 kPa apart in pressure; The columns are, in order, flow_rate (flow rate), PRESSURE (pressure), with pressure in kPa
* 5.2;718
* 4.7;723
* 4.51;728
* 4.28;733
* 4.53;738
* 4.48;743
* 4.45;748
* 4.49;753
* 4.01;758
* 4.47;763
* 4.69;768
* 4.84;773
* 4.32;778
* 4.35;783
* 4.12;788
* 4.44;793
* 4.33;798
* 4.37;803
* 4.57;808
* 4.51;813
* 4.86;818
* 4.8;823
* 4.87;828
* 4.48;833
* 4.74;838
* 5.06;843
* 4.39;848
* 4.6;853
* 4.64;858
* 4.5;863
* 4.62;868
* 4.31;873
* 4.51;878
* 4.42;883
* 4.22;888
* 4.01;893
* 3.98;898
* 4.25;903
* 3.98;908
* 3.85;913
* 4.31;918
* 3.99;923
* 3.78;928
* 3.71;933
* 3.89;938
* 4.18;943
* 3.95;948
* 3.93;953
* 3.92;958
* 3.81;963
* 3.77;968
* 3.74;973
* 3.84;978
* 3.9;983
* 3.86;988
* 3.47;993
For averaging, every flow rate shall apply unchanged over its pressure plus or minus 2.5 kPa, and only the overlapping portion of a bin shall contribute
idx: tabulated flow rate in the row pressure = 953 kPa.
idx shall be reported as 3.93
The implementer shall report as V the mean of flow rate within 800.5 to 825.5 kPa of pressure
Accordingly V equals 4.62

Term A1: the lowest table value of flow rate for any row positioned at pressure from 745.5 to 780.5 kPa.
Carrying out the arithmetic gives 4.01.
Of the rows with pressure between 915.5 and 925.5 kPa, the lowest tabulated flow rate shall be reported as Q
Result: 3.99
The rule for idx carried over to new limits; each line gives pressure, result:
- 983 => 3.9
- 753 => 4.49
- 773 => 4.84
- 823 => 4.8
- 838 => 4.74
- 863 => 4.5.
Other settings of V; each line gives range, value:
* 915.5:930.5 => 4.03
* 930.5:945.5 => 3.93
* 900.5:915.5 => 4.03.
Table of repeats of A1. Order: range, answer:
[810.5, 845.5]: 4.48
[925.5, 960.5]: 3.71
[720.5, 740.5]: 4.28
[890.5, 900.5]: 3.98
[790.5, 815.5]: 4.33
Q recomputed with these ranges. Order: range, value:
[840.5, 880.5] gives 4.31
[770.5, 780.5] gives 4.32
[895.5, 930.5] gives 3.78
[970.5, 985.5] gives 3.74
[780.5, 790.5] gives 4.12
